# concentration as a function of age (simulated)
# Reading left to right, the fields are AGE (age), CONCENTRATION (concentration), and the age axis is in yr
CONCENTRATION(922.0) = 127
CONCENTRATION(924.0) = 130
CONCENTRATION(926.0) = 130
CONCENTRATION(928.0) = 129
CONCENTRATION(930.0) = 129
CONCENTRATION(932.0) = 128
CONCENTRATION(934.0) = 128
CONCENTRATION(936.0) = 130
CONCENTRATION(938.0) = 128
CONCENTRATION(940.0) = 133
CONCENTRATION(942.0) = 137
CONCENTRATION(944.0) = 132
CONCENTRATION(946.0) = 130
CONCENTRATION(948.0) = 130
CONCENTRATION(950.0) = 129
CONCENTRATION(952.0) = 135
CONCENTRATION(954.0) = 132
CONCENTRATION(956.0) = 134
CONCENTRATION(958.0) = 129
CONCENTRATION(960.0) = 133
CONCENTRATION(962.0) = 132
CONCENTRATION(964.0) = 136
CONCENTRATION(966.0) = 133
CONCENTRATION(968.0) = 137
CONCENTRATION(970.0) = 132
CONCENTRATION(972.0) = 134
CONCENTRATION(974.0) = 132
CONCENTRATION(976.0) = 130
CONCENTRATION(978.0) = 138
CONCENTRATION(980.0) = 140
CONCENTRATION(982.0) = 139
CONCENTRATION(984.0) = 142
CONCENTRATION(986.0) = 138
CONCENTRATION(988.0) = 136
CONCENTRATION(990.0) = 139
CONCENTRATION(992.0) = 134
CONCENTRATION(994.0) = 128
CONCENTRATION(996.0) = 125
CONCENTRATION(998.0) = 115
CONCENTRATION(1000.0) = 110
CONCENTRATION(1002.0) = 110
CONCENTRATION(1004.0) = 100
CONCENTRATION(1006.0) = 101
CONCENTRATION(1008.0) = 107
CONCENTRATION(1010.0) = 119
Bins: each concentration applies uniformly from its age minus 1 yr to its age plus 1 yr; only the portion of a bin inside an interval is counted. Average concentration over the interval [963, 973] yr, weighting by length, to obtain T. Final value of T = 134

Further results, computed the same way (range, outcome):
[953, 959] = 132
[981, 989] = 139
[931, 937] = 129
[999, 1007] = 105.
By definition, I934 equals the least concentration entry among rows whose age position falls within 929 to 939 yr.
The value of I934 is 128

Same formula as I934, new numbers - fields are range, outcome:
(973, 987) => 130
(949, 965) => 129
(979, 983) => 139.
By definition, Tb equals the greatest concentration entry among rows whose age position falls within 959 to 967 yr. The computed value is 136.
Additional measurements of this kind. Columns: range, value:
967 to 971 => 137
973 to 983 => 140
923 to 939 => 130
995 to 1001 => 125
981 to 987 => 142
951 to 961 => 135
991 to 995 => 134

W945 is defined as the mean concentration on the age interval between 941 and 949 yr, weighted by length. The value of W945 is 132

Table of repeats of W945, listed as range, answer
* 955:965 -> 133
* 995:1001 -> 117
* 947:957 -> 132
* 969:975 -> 133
